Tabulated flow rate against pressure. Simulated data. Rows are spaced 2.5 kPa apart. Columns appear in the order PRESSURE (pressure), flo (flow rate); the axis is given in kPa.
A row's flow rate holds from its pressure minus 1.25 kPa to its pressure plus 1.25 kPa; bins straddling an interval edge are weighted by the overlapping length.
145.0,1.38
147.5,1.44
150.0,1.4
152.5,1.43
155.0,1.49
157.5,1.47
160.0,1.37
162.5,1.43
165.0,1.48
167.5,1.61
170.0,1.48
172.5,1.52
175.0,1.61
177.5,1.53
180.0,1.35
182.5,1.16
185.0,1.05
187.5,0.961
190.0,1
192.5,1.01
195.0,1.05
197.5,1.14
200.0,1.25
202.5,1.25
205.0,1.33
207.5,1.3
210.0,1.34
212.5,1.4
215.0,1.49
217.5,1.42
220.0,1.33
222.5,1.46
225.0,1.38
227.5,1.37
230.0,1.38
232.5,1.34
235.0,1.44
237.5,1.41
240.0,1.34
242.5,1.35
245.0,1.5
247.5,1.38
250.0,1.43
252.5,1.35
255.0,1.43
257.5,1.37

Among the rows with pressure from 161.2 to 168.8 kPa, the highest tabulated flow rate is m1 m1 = 1.61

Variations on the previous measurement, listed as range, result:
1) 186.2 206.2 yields 1.33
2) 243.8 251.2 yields 1.5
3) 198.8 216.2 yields 1.49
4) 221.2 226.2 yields 1.46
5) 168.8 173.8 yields 1.52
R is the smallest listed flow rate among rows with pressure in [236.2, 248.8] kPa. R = 1.34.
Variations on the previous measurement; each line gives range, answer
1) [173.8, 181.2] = 1.35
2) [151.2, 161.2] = 1.37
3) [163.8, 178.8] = 1.48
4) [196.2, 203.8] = 1.14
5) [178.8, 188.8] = 0.961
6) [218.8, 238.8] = 1.33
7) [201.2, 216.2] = 1.25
